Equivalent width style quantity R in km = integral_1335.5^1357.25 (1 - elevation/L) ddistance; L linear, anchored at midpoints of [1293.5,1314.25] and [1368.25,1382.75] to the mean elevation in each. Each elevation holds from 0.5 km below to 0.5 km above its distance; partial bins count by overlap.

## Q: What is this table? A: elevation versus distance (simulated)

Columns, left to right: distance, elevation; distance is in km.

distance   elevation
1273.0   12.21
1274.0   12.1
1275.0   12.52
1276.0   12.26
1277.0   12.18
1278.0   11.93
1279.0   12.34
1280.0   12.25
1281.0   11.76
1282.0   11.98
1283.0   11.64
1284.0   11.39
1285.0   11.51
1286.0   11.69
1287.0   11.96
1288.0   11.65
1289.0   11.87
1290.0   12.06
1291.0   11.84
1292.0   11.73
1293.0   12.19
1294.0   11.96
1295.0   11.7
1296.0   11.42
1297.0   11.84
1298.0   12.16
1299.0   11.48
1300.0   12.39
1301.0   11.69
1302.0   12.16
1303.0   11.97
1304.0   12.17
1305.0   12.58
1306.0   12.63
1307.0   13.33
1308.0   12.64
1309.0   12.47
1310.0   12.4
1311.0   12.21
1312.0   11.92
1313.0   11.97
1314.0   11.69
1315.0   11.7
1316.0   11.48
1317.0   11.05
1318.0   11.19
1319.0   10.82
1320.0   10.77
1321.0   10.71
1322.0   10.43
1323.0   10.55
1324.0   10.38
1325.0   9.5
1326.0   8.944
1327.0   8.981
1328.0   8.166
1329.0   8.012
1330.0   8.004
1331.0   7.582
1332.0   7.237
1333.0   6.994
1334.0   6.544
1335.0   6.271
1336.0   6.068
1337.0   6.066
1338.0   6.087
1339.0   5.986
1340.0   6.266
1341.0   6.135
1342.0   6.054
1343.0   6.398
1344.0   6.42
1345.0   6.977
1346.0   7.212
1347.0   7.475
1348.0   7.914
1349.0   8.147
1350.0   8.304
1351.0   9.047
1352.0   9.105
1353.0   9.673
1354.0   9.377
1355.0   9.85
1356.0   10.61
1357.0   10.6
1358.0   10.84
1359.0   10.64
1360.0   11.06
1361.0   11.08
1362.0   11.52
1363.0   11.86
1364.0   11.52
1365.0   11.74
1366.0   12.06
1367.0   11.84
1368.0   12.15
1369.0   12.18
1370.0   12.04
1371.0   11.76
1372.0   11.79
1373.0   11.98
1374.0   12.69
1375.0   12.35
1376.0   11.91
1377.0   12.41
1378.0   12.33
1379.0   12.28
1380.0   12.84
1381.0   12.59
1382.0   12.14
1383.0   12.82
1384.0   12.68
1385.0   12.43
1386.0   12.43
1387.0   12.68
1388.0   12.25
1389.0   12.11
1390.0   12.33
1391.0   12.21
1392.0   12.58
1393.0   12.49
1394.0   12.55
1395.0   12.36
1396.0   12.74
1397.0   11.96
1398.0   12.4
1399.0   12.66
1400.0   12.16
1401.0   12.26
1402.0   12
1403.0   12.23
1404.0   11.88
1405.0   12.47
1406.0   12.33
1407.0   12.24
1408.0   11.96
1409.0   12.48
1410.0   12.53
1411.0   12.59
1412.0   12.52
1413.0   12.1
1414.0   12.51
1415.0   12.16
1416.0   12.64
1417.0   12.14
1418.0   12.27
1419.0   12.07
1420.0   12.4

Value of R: 8.1 km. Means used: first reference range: 12.1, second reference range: 12.2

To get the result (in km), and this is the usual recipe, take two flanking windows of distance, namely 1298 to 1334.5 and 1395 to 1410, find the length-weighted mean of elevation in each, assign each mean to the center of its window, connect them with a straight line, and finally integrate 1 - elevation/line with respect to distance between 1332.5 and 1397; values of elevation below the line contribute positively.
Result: 7.2 km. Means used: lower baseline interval 10.7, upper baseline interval 12.3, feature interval 10.4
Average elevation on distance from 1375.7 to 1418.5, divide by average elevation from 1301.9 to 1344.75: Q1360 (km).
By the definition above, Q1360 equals 1.3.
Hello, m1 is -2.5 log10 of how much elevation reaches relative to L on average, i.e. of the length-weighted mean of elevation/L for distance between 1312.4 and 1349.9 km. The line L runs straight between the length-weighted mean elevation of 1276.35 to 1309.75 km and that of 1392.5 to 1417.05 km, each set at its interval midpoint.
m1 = 0.39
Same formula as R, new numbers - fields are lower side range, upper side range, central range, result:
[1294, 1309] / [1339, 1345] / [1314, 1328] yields -1.7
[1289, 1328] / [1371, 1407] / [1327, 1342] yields 6.3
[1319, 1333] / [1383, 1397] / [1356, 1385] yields -1.2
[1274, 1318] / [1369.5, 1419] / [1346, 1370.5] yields 3.7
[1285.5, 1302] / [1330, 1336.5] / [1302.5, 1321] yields -4.5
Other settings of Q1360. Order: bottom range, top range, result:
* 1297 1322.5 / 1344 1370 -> 0.85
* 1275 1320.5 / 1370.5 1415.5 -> 1.04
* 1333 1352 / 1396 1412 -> 1.78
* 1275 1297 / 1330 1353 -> 0.60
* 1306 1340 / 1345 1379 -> 1.11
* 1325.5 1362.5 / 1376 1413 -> 1.52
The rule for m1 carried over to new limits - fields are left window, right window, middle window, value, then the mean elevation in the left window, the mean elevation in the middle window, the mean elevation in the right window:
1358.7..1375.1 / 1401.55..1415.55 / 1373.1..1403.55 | -0.03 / 11.8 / 12.4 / 12.3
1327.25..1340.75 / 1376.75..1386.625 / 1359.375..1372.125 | -0.11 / 6.89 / 11.7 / 12.5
